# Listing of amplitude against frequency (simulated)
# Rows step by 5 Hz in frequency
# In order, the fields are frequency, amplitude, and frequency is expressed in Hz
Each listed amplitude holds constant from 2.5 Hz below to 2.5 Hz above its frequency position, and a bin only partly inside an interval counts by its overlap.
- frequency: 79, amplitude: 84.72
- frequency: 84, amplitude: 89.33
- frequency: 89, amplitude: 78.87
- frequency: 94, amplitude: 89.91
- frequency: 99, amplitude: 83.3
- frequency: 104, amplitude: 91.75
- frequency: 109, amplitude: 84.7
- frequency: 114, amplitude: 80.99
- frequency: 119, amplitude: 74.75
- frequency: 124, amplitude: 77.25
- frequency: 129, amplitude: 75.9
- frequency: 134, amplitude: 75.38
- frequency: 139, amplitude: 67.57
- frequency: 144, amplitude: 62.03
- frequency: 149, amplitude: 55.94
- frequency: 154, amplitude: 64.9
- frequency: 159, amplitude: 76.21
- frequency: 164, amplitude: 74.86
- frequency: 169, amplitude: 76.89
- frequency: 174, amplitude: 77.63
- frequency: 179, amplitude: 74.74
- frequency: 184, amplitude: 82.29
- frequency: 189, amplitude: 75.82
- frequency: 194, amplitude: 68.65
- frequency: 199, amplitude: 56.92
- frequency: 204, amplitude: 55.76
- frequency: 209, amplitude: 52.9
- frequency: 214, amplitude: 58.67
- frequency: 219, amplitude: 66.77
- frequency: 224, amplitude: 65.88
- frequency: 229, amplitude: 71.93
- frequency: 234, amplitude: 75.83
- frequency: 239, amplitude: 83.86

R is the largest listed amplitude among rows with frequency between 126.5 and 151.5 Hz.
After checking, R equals 75.9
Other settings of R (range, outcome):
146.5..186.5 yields 82.29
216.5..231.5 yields 71.93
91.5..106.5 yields 91.75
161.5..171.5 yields 76.89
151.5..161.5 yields 76.21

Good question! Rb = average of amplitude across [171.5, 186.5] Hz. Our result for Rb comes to 78.2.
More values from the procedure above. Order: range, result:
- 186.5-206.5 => 64.3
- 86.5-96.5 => 84.4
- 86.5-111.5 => 85.7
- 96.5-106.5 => 87.5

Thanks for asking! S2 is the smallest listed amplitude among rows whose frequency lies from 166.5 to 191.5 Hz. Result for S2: 74.74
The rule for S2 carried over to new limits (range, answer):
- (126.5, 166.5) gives 55.94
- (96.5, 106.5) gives 83.3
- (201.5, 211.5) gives 52.9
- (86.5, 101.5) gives 78.87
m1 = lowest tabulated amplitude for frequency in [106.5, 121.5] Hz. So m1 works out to 74.75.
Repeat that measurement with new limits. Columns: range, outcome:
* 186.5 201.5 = 56.92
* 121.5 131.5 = 75.9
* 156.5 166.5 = 74.86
